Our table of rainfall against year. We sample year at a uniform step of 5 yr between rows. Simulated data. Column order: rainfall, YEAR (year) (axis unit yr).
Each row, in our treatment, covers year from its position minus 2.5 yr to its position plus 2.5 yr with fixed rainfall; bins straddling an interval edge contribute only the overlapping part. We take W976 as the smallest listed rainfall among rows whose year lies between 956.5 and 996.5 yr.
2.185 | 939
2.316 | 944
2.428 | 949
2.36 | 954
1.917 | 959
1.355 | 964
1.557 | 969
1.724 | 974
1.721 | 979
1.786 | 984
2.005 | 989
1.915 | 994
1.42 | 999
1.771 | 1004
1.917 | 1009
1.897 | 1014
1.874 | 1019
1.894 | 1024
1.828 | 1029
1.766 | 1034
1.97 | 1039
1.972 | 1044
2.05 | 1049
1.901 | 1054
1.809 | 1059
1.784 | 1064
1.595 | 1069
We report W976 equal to 1.355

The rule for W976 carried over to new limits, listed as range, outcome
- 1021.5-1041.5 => 1.766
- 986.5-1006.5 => 1.42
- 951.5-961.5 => 1.917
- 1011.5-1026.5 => 1.874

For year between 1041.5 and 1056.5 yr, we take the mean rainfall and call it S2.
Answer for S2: 1.97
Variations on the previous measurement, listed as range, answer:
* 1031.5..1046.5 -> 1.9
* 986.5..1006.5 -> 1.78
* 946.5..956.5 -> 2.39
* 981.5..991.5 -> 1.9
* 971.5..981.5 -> 1.72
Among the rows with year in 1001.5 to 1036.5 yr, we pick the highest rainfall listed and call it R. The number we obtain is 1.917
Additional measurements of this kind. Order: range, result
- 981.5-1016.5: 2.005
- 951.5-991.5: 2.36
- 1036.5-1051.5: 2.05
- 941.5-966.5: 2.428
